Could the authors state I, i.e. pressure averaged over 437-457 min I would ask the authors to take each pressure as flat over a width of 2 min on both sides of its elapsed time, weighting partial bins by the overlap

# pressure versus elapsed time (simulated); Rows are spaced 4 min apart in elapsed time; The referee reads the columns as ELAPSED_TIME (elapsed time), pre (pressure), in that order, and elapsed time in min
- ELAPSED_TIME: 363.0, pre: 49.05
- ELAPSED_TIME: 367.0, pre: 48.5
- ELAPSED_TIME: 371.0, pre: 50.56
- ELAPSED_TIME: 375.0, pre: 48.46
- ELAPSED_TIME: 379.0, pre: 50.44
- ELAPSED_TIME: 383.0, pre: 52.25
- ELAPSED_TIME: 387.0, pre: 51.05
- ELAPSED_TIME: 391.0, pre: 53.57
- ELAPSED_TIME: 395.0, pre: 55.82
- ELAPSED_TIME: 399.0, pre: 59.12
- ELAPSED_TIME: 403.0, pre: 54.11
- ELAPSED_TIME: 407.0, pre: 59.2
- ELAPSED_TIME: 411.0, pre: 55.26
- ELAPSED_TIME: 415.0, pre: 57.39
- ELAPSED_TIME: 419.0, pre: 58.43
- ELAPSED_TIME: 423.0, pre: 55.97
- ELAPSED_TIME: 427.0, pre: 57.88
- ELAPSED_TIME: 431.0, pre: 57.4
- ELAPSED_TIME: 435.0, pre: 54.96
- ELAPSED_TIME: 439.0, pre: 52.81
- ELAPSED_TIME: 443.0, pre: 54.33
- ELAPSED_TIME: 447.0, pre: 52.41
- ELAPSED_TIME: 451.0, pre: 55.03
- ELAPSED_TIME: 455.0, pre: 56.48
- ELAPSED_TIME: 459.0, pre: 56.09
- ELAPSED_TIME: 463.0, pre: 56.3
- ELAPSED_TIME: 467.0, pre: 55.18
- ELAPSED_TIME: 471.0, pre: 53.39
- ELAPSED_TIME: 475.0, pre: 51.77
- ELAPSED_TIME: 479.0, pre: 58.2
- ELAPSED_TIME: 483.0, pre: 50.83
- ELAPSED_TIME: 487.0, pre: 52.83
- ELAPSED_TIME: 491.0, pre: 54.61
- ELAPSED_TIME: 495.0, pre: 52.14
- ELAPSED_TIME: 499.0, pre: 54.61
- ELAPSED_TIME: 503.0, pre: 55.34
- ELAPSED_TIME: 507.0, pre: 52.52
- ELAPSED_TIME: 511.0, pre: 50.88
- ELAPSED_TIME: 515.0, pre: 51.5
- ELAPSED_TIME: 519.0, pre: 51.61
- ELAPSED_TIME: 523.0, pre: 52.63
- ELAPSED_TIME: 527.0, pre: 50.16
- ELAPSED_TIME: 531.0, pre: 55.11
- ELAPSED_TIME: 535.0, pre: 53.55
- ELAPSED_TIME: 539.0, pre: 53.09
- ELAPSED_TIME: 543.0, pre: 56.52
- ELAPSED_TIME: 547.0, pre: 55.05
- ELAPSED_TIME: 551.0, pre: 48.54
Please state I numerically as 54.2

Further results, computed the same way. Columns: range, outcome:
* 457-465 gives 56.2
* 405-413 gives 57.2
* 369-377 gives 49.5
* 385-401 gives 54.9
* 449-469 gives 55.8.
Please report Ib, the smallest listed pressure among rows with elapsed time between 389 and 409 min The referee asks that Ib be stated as 53.57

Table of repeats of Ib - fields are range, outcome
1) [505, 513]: 50.88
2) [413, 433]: 55.97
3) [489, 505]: 52.14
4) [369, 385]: 48.46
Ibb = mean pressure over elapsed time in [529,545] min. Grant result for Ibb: 54.6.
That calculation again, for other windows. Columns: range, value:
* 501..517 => 52.6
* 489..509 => 53.8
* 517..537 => 52.6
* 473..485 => 53.6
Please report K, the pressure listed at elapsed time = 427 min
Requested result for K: 57.88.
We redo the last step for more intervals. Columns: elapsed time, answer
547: 55.05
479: 58.2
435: 54.96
